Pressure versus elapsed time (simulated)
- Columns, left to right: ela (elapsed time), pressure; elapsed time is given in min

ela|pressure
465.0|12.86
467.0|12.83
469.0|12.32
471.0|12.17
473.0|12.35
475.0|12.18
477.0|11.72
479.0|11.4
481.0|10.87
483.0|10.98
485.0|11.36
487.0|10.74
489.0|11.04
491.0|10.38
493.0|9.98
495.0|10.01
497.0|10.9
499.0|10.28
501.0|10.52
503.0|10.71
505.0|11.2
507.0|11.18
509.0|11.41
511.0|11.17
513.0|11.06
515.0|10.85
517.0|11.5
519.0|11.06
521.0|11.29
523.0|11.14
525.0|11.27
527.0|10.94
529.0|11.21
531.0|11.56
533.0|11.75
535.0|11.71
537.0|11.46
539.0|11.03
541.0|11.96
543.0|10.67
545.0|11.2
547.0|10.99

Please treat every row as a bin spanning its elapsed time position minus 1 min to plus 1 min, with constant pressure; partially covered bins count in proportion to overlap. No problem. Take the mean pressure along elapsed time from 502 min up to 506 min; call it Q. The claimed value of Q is 11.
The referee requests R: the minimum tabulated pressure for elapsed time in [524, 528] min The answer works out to 10.94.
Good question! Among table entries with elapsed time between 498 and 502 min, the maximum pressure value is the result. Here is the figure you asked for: 10.52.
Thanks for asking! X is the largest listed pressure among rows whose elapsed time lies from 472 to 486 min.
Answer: 12.35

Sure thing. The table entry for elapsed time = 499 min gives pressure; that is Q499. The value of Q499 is 10.28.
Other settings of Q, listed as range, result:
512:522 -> 11.2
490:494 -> 10.2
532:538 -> 11.6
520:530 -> 11.2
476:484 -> 11.2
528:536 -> 11.6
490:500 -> 10.3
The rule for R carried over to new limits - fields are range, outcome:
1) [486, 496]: 9.98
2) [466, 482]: 10.87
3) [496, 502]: 10.28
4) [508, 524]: 10.85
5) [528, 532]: 11.21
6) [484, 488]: 10.74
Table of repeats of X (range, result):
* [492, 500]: 10.9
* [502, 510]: 11.41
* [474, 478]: 12.18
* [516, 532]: 11.56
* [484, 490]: 11.36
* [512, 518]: 11.5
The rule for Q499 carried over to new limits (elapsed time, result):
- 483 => 10.98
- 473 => 12.35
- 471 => 12.17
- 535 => 11.71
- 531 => 11.56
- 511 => 11.17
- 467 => 12.83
